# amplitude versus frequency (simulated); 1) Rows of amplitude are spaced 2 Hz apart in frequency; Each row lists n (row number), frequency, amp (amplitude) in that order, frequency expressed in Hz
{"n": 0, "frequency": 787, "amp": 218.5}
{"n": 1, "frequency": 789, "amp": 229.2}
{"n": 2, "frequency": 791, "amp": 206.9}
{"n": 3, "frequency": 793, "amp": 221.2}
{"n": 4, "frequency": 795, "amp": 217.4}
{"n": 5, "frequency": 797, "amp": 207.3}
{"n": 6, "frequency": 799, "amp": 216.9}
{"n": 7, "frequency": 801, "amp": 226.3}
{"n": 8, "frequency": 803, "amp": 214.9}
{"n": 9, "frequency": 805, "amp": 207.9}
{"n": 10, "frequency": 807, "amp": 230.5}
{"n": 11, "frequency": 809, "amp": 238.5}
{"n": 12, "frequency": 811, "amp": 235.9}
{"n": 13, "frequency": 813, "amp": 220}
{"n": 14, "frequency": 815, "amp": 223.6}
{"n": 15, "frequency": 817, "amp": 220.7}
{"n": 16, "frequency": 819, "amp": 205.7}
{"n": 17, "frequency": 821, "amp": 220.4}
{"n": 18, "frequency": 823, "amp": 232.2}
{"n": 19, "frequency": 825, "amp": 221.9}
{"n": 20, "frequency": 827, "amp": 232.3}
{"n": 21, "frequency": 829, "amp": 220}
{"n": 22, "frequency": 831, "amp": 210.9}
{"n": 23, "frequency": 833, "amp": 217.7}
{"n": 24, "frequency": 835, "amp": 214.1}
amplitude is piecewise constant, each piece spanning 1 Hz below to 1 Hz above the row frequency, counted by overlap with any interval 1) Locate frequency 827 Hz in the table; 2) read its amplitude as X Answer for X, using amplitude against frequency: 232.3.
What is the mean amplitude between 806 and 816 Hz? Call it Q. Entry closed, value 230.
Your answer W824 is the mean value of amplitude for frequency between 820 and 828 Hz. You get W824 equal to 227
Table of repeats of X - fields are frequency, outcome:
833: 217.7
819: 205.7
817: 220.7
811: 235.9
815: 223.6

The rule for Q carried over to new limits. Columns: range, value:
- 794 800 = 214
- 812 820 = 218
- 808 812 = 237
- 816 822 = 216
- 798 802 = 222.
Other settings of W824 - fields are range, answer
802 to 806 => 211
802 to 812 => 226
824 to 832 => 221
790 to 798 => 213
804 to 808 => 219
